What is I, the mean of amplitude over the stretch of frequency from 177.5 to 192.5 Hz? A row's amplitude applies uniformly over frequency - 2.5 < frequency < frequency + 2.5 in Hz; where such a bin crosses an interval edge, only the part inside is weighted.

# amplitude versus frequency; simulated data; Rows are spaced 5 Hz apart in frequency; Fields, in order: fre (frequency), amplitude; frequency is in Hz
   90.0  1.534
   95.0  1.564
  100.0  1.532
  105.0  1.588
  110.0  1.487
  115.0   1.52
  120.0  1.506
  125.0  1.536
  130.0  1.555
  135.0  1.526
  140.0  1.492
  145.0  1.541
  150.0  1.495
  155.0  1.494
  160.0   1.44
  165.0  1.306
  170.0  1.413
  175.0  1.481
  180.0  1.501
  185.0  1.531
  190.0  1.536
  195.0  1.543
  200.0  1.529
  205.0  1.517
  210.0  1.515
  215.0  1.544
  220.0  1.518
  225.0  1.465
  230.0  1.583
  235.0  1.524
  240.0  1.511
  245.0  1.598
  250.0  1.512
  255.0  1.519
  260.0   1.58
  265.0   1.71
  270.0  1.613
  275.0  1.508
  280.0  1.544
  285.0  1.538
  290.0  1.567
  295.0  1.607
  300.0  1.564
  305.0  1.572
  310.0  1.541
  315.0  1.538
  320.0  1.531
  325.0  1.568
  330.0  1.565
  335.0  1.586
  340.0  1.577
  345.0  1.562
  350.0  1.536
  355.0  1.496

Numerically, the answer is 1.52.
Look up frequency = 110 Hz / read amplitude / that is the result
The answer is 1.487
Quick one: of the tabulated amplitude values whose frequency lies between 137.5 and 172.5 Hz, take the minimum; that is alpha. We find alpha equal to 1.306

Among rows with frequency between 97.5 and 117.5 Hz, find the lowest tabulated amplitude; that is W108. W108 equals 1.487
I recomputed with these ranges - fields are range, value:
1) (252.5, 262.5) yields 1.55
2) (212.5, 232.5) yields 1.53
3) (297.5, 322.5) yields 1.55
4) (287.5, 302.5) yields 1.58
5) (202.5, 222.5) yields 1.52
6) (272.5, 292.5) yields 1.54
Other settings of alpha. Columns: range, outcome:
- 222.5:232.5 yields 1.465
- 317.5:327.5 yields 1.531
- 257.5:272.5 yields 1.58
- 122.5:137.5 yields 1.526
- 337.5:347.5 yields 1.562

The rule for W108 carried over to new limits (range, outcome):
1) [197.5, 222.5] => 1.515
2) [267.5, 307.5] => 1.508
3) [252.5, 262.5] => 1.519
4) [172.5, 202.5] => 1.481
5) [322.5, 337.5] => 1.565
